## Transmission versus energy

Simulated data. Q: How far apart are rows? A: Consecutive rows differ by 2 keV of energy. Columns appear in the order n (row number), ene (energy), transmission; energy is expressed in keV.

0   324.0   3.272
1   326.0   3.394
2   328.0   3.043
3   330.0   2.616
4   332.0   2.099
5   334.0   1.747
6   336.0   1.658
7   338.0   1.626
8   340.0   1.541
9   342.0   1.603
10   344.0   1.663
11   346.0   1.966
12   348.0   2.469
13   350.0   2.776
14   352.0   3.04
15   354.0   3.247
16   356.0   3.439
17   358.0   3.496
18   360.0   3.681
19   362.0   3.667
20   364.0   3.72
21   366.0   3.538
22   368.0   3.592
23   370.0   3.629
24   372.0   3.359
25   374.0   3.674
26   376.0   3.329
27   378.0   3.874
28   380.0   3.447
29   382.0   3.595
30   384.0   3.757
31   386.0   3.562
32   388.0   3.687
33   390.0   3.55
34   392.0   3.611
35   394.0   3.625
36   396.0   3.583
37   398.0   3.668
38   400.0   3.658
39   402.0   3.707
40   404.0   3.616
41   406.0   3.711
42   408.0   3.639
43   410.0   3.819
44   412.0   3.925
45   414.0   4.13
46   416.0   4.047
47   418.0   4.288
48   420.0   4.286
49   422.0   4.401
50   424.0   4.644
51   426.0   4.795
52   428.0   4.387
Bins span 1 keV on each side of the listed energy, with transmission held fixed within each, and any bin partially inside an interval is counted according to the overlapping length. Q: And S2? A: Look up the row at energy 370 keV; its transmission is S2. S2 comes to 3.629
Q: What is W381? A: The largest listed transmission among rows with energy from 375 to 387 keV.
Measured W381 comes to 3.874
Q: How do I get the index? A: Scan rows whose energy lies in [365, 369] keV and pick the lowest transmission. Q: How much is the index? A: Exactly 3.538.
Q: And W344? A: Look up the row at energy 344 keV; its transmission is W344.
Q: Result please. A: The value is 1.663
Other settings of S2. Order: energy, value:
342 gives 1.603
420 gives 4.286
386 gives 3.562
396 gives 3.583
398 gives 3.668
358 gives 3.496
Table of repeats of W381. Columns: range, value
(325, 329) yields 3.394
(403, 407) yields 3.711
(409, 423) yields 4.401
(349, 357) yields 3.439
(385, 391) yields 3.687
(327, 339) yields 3.043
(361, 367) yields 3.72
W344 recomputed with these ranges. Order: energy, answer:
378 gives 3.874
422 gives 4.401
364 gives 3.72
